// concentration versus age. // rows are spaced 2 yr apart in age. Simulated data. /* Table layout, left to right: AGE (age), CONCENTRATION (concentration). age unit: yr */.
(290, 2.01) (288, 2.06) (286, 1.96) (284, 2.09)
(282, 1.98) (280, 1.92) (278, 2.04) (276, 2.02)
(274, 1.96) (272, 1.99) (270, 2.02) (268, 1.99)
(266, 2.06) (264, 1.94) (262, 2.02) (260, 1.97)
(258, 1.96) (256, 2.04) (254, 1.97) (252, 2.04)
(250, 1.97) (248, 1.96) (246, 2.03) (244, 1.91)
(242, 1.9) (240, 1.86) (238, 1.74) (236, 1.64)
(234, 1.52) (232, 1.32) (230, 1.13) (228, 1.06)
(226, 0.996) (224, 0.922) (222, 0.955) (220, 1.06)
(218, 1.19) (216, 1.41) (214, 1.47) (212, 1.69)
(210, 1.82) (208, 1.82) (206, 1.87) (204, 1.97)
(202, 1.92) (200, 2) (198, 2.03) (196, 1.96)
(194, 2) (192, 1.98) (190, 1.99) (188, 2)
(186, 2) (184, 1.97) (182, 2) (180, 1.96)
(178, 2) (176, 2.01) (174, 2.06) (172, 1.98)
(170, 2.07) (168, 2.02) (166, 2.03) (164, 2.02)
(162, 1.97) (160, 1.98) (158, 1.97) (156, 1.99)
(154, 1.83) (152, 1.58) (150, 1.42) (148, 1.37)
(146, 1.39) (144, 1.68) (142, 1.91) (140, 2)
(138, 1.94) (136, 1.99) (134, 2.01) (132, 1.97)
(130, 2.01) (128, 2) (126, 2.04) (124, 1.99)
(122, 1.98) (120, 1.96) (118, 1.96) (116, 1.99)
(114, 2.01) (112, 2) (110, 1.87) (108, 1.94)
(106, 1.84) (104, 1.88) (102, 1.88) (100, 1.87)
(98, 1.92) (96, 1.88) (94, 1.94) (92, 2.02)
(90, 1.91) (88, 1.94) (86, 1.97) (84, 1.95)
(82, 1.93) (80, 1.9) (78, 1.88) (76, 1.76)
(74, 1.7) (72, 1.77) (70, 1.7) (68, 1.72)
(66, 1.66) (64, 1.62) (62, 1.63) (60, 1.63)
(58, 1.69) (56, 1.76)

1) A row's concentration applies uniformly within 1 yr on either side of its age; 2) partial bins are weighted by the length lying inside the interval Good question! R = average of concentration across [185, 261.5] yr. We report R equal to 1.71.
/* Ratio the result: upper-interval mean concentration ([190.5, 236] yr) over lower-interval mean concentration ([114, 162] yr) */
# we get 0.8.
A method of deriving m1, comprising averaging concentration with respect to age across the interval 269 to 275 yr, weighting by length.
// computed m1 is 1.99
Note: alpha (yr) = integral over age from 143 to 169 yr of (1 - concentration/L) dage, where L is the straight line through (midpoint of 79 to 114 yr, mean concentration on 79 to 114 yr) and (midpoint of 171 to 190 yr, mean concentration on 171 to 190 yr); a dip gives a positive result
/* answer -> 2.5 yr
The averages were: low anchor 1.92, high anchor 2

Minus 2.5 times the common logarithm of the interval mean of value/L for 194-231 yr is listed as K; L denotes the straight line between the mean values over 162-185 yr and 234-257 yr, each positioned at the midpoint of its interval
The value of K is 0.27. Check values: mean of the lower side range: 2.01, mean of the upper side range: 1.9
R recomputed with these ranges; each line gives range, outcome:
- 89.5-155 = 1.88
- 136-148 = 1.77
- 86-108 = 1.91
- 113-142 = 1.99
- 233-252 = 1.85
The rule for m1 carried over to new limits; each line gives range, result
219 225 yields 0.979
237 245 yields 1.85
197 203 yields 1.98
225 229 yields 1.03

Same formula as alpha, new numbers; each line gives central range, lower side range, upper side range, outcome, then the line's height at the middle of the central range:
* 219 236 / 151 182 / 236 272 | 7.01 yr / 1.96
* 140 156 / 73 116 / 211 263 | 1.31 yr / 1.79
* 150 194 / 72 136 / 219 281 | -2.85 yr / 1.84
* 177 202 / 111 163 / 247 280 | -0.77 yr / 1.93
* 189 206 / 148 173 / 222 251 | -2.52 yr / 1.72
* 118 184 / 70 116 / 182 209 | 0.76 yr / 1.93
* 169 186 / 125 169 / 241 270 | -0.93 yr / 1.9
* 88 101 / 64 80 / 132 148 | -1.13 yr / 1.77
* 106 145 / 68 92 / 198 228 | -4.94 yr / 1.74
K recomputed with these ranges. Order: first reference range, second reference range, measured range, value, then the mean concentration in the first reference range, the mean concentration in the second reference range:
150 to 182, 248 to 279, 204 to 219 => 0.204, 1.95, 2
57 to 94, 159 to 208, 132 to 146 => 0.014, 1.8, 1.99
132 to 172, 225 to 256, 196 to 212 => -0.090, 1.86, 1.68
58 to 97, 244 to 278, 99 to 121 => -0.047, 1.81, 1.99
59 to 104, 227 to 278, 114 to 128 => -0.090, 1.83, 1.84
